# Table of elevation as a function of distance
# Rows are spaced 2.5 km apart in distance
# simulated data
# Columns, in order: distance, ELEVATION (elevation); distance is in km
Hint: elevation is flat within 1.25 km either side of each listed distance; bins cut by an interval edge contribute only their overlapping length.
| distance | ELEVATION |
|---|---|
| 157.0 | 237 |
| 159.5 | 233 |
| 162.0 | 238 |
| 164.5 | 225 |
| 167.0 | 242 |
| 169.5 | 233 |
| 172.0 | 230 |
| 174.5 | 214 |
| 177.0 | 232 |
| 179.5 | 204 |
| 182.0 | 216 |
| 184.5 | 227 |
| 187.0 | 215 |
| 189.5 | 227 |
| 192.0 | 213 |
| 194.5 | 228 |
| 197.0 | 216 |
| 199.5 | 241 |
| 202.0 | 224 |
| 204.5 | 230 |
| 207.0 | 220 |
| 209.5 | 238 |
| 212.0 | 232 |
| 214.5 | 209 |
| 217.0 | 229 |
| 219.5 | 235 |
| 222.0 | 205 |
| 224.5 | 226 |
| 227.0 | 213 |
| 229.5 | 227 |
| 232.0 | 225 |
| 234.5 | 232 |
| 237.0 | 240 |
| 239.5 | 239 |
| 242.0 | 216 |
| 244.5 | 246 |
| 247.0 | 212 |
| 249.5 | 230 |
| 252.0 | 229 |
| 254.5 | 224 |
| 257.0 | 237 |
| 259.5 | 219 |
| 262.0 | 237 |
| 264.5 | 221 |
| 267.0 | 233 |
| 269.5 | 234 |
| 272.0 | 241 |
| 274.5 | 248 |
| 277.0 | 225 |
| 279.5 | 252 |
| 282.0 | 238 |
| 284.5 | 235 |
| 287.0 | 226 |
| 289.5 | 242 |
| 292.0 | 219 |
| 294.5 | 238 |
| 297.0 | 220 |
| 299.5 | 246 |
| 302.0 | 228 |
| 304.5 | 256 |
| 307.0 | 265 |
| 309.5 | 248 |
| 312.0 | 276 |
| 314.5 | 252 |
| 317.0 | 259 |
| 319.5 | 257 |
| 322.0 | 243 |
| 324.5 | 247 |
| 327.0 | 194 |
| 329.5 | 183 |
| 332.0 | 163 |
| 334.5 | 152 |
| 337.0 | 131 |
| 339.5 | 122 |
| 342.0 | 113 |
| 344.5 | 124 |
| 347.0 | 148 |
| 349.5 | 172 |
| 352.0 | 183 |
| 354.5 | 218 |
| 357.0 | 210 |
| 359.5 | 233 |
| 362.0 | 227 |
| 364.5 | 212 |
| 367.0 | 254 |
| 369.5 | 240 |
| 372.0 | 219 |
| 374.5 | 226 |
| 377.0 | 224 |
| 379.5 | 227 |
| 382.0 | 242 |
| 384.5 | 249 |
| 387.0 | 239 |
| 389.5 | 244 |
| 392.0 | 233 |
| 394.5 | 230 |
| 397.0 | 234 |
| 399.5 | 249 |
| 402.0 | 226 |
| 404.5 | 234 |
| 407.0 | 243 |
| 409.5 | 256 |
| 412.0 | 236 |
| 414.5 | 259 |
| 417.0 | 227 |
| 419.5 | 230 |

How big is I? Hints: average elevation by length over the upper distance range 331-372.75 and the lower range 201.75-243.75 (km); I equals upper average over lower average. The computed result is 0.81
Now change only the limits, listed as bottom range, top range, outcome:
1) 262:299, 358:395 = 1.00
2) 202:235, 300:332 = 1.07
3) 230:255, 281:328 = 1.05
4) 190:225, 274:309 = 1.06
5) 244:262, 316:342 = 0.84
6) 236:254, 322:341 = 0.76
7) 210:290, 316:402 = 0.91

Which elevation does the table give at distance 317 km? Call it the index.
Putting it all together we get 259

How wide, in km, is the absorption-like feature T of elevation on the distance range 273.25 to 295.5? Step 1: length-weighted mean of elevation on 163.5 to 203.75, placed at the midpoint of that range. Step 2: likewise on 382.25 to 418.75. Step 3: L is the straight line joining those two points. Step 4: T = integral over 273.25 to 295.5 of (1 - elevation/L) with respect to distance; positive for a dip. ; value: -0.4 km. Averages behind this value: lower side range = 224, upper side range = 240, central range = 236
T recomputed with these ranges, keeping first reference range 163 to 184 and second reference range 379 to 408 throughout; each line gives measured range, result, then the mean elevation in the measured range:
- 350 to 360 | 1.2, 206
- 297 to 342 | 3.3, 216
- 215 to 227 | 0.3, 222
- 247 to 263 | 0.1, 228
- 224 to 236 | 0.2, 225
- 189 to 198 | 0.2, 221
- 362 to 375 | 0.3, 230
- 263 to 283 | -0.5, 236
